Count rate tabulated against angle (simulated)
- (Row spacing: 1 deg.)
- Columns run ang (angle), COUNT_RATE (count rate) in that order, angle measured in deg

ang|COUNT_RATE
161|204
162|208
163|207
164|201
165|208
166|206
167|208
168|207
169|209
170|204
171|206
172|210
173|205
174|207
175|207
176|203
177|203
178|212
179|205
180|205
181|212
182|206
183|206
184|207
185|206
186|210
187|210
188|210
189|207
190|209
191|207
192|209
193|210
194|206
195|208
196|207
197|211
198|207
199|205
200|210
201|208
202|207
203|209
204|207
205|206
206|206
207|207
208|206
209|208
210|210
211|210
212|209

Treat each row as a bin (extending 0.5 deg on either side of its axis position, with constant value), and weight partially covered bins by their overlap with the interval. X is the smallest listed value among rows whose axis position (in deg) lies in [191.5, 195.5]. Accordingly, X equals 206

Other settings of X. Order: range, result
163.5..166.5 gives 201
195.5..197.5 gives 207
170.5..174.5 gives 205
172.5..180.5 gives 203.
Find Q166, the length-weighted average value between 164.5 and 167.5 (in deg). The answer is 207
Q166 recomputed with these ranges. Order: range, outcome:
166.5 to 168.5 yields 208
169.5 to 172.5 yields 207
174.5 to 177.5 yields 204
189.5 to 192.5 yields 208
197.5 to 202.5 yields 207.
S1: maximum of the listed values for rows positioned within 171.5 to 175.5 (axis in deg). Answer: 210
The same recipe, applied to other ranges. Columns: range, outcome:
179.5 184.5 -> 212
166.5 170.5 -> 209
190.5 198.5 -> 211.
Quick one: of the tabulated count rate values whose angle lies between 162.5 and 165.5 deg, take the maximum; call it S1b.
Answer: 208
